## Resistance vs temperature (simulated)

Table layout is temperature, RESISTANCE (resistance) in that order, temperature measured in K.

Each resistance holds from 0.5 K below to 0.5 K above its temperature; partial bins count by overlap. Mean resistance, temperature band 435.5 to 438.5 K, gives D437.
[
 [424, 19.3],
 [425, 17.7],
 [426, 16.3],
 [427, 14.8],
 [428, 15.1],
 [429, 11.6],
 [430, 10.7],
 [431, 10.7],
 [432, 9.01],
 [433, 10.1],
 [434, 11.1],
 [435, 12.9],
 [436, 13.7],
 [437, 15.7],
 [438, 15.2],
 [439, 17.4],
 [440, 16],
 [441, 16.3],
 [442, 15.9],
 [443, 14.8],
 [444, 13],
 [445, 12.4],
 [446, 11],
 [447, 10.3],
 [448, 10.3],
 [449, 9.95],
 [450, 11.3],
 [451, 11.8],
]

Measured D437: 14.9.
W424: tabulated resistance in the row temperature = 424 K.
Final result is 19.3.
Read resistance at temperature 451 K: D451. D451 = 11.8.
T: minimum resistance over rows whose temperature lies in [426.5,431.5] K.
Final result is 10.7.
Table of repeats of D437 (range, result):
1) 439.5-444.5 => 15.2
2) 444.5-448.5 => 11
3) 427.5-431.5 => 12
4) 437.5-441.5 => 16.2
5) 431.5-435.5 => 10.8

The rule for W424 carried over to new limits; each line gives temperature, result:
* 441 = 16.3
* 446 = 11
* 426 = 16.3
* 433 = 10.1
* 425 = 17.7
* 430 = 10.7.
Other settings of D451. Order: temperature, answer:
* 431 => 10.7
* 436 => 13.7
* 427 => 14.8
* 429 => 11.6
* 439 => 17.4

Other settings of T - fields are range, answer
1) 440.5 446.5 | 11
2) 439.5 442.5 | 15.9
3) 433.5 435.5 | 11.1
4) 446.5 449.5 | 9.95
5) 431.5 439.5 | 9.01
